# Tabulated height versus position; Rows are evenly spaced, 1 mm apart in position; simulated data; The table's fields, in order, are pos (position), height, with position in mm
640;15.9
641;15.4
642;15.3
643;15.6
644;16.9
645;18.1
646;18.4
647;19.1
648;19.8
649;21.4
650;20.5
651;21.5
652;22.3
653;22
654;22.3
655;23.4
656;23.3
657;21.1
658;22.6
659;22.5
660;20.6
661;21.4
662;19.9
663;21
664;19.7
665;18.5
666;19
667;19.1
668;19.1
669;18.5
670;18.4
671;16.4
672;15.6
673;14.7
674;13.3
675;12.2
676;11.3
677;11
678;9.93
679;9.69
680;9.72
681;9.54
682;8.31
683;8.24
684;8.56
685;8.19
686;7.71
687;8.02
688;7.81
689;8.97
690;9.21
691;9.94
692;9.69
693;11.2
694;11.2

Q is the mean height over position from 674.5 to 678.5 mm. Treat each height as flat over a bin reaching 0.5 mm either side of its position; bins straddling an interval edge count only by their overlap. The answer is 11.1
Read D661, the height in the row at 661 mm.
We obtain 21.4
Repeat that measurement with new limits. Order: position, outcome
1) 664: 19.7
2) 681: 9.54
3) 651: 21.5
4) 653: 22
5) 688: 7.81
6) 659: 22.5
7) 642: 15.3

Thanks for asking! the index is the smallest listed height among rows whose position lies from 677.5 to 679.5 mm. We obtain 9.69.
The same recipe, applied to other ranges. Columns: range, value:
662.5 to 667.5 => 18.5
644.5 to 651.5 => 18.1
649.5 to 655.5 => 20.5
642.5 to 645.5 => 15.6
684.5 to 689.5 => 7.71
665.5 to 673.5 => 14.7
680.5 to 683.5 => 8.24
